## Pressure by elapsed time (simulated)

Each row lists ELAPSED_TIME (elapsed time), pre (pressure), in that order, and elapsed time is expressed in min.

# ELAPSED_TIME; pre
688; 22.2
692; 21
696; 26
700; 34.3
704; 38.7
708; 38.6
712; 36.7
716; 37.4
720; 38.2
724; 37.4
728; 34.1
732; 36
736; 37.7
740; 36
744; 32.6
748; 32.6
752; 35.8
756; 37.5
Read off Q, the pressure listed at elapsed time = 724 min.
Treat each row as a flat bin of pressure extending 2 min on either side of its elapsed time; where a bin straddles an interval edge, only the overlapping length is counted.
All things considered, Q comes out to 37.4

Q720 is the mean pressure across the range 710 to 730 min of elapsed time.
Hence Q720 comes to 36.8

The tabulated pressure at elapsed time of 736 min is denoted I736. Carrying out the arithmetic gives 37.7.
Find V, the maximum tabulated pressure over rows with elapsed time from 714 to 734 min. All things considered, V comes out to 38.2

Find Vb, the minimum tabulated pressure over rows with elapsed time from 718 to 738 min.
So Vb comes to 34.1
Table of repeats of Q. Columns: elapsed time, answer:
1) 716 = 37.4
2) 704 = 38.7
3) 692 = 21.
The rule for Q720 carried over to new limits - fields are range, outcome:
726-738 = 35.9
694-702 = 30.1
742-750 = 32.6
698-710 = 37.2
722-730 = 35.8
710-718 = 37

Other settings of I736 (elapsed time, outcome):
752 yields 35.8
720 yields 38.2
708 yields 38.6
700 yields 34.3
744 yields 32.6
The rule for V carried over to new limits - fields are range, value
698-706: 38.7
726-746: 37.7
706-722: 38.6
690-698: 26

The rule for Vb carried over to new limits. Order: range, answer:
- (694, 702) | 26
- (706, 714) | 36.7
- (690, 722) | 21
